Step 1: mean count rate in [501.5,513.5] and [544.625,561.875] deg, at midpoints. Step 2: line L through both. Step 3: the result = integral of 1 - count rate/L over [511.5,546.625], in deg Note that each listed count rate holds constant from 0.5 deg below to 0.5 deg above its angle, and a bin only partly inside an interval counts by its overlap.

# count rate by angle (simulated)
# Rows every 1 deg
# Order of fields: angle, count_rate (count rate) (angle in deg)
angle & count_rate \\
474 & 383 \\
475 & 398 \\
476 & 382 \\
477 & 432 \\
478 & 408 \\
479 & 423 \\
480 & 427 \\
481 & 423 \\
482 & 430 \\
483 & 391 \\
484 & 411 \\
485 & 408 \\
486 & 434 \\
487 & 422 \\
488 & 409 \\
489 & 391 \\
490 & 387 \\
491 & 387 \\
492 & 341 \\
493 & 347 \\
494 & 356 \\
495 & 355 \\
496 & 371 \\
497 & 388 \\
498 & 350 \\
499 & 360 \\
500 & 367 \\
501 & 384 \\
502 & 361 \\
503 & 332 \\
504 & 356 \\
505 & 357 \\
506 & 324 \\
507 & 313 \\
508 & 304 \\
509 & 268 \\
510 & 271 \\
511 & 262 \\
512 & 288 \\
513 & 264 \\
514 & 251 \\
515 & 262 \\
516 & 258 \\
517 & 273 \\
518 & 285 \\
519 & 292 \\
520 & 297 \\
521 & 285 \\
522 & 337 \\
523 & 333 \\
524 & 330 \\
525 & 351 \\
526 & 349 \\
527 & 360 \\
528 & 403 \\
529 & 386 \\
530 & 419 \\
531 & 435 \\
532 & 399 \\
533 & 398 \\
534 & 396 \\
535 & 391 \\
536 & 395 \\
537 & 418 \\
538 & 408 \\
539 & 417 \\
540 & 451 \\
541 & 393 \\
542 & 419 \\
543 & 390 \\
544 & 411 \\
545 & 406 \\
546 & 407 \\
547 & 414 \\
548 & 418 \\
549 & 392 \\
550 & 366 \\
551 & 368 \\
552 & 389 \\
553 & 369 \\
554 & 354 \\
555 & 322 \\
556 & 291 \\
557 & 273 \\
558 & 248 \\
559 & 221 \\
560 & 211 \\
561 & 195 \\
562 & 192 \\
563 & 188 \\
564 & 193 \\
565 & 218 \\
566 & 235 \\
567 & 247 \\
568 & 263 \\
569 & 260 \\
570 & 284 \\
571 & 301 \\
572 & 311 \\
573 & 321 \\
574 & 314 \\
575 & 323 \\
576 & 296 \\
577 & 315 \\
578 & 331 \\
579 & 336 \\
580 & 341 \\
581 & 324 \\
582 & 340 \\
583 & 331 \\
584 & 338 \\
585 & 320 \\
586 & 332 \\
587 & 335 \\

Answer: -4.48 deg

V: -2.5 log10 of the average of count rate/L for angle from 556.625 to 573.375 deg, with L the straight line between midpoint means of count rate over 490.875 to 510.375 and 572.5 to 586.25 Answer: 0.32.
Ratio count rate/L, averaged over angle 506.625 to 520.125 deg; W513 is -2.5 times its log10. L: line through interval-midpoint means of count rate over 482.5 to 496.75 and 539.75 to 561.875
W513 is 0.32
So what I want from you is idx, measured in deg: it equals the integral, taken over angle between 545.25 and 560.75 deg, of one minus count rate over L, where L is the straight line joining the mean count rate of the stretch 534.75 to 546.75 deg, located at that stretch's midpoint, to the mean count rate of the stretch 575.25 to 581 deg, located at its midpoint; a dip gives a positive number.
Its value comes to 1.9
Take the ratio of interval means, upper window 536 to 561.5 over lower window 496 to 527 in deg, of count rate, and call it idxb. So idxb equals 1.1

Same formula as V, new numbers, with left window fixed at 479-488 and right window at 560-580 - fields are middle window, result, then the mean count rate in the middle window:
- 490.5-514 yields 0.16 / 333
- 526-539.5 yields -0.20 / 400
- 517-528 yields 0.09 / 323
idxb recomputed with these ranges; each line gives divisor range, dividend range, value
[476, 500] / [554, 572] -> 0.63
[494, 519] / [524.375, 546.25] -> 1.26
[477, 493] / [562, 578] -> 0.67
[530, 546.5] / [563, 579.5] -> 0.69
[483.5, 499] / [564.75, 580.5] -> 0.77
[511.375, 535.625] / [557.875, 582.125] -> 0.81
